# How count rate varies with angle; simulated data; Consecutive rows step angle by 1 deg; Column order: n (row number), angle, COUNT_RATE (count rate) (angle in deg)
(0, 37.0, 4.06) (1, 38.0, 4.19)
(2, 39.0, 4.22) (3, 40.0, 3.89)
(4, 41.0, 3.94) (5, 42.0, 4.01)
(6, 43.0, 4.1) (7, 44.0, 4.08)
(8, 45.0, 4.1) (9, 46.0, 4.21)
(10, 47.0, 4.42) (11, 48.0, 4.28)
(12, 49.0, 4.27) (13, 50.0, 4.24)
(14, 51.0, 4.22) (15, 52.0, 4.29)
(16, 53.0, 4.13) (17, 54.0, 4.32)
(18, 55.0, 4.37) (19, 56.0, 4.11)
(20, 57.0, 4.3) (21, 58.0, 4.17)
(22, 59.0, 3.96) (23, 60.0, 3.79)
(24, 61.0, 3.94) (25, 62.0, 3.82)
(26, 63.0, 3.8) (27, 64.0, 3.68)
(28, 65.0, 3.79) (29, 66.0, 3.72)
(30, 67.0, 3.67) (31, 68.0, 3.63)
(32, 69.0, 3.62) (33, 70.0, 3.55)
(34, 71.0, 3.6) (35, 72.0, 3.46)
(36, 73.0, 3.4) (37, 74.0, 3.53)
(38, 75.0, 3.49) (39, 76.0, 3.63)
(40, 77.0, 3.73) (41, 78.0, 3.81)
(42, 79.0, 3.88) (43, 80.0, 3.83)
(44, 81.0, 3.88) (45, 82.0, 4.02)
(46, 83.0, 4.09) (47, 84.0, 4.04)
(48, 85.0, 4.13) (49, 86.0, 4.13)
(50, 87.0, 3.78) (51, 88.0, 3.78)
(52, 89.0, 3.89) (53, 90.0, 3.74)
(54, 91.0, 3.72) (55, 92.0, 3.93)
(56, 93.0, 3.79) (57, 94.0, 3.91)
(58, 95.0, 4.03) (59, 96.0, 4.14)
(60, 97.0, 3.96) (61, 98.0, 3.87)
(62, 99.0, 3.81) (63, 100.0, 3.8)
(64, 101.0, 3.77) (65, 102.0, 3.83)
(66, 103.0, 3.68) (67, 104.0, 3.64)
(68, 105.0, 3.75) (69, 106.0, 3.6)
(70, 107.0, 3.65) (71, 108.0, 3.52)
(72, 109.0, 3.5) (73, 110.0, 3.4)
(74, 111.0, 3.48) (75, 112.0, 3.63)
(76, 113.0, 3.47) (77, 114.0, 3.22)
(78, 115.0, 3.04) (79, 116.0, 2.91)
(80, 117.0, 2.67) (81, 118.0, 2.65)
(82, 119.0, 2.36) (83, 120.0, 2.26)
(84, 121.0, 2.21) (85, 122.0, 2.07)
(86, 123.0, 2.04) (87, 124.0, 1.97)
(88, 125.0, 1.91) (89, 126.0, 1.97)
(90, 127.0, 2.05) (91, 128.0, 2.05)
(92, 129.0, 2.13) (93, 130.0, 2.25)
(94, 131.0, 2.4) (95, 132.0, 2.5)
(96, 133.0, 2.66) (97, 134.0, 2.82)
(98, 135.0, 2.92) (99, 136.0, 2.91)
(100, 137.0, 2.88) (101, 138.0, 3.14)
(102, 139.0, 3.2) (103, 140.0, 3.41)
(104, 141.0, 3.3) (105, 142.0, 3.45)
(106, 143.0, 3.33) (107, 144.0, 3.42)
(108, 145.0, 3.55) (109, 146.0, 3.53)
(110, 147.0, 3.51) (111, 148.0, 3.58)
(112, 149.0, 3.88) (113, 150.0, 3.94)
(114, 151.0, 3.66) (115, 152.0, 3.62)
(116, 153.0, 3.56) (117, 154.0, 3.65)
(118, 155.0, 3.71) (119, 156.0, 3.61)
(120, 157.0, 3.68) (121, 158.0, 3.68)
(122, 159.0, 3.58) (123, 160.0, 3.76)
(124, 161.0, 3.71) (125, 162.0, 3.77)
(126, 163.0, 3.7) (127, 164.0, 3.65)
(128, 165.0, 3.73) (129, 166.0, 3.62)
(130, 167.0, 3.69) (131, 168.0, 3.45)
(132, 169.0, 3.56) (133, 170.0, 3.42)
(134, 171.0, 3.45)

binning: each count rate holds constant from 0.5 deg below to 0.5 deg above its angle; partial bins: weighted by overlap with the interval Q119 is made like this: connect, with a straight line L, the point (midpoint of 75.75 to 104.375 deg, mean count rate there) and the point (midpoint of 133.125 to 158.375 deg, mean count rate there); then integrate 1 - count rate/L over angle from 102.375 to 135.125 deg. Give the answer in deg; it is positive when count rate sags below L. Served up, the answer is 7.6 deg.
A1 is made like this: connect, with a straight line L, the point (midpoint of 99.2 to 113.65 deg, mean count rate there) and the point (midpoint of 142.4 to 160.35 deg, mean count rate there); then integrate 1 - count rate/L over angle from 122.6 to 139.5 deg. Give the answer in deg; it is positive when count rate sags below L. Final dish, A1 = 5.4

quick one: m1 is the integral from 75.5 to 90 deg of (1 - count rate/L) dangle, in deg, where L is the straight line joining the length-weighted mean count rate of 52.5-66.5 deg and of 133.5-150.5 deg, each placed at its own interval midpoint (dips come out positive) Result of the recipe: -0.33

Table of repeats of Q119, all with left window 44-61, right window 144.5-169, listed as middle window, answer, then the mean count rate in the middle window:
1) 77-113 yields 1.5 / 3.81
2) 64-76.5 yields 1.5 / 3.59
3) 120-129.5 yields 4.4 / 2.06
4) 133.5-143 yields 1.6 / 3.13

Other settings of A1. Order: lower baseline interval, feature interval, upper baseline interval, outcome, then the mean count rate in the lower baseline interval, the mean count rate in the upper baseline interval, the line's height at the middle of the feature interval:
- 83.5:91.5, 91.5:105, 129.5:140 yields -0.8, 3.9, 2.8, 3.65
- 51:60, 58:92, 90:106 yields 2.0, 4.18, 3.83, 4.02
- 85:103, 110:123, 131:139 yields 1.9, 3.88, 2.83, 3.3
